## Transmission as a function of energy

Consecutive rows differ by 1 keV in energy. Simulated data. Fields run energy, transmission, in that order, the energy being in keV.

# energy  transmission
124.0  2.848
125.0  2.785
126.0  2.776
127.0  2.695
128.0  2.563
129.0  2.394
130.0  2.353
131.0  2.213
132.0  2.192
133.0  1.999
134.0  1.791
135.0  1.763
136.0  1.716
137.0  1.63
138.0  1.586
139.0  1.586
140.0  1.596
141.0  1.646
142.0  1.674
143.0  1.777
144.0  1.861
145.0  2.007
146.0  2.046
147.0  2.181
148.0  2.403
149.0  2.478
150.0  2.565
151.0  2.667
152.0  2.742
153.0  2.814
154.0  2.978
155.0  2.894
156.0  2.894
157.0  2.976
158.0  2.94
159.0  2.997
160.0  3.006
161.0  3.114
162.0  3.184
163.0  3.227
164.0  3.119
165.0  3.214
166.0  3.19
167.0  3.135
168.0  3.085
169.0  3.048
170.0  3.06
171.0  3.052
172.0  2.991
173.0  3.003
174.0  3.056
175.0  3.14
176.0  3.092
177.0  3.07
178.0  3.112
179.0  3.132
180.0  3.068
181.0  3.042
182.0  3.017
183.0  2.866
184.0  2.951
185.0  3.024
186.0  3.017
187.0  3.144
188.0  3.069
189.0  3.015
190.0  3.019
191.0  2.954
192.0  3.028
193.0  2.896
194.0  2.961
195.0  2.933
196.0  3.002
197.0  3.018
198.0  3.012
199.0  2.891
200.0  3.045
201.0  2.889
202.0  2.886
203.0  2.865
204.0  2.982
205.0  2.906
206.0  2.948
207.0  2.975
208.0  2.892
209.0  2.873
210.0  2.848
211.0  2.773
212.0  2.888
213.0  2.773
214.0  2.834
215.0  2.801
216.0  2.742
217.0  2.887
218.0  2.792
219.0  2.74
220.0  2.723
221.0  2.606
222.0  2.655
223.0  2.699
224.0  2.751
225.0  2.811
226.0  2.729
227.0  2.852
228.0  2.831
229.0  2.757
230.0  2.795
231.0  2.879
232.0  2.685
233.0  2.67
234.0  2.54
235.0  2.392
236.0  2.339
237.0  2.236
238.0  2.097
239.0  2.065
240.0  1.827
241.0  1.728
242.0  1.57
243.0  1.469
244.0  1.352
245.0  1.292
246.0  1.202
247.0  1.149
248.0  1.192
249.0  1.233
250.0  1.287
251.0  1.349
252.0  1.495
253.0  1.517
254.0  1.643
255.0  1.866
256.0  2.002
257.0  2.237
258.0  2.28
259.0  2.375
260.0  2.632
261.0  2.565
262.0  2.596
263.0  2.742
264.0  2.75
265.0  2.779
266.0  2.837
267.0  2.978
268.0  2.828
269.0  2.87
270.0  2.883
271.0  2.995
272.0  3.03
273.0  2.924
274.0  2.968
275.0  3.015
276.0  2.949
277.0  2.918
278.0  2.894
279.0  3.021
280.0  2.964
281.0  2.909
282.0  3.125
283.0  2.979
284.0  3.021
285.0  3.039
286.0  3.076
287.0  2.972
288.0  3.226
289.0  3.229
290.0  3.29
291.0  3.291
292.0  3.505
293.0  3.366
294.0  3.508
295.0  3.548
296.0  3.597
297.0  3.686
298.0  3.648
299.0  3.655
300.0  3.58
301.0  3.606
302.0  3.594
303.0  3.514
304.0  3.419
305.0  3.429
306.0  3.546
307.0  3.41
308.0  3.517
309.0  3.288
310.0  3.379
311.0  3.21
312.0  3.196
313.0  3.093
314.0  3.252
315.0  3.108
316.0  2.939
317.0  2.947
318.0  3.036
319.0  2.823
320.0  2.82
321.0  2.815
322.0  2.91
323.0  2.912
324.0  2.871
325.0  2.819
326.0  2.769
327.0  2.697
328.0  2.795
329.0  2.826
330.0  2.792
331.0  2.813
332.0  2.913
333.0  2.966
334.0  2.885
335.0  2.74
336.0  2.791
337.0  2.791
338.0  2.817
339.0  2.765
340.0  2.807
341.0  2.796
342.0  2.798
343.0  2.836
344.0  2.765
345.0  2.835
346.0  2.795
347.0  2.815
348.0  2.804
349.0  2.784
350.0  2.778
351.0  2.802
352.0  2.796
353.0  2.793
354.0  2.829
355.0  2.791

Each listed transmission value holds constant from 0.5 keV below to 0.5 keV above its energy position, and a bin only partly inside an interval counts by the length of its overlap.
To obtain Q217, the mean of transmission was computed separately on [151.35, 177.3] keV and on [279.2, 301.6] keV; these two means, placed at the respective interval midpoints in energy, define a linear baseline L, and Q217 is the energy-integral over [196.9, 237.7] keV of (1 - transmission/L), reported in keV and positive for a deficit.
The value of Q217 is 4.8 keV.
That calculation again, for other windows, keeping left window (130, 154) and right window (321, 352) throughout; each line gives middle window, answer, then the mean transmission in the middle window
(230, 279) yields 4.7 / 2.27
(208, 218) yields -2.1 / 2.83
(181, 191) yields -3.5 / 3.01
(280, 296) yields -3.5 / 3.21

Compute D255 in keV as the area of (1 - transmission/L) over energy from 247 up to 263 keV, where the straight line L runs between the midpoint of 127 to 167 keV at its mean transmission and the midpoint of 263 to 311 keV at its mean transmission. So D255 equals 6.0 keV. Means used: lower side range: 2.42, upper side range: 3.2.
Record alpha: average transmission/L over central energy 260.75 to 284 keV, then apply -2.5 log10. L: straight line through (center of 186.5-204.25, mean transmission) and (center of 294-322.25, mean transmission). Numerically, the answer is 0.11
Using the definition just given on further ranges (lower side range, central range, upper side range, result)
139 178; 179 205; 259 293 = -0.07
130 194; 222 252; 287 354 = 0.34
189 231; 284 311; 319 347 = -0.20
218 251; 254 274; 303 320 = -0.01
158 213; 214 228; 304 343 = 0.09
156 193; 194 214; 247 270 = -0.06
